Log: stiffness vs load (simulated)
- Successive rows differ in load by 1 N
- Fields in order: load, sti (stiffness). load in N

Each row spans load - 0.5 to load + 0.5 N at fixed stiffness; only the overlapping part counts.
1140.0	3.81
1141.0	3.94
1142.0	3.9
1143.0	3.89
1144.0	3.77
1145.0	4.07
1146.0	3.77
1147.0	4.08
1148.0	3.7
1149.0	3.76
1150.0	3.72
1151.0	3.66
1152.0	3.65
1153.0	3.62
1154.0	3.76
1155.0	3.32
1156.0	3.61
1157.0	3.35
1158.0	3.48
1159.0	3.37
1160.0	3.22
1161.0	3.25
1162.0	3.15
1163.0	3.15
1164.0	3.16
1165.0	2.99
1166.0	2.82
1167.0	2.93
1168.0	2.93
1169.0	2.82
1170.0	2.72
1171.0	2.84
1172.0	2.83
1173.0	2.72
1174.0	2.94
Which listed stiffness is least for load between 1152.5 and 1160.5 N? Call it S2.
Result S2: 3.22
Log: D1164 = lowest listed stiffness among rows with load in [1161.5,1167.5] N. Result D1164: 2.82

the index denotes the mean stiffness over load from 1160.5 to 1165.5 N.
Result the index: 3.14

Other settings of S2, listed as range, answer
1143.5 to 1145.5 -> 3.77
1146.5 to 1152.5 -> 3.65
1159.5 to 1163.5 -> 3.15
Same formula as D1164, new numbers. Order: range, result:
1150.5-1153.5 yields 3.62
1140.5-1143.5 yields 3.89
